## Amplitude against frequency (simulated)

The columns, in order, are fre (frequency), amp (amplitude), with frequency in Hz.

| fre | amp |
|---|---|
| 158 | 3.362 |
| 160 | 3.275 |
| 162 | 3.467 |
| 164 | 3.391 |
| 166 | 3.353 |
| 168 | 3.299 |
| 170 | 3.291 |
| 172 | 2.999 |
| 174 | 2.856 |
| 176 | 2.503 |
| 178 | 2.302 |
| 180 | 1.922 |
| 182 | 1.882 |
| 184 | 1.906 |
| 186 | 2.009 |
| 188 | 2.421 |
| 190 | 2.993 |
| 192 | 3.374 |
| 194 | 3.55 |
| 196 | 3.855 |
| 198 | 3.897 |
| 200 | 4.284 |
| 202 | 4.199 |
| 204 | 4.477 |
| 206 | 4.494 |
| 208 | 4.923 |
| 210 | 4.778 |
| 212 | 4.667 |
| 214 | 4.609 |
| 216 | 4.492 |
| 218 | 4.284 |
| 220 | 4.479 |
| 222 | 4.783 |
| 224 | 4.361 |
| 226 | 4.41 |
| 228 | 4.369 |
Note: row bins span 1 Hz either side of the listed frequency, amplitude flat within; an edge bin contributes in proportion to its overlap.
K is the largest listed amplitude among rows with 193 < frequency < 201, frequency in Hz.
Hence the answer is 4.284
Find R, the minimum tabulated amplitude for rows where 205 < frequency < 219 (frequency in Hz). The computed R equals 4.284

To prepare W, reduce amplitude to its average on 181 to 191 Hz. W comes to 2.24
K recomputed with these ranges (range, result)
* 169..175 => 3.291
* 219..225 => 4.783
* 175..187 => 2.503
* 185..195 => 3.55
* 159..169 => 3.467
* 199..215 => 4.923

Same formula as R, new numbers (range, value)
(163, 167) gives 3.353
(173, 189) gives 1.882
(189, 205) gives 2.993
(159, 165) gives 3.275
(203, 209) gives 4.477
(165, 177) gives 2.503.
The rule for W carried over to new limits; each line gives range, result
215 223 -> 4.51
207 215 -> 4.74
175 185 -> 2.1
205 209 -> 4.71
